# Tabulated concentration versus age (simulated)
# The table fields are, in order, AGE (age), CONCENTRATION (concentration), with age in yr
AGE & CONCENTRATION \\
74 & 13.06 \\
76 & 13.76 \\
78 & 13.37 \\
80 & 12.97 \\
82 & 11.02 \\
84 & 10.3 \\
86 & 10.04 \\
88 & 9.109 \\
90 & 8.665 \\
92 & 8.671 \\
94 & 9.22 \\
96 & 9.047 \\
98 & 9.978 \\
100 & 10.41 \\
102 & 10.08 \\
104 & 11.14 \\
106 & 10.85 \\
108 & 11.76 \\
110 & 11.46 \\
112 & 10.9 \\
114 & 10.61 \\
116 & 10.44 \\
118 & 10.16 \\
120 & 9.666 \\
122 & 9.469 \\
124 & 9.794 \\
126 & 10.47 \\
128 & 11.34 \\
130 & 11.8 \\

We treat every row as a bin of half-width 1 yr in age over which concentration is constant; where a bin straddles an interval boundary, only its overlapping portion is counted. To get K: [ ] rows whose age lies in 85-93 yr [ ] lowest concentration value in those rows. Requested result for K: 8.665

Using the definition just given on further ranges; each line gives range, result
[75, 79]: 13.37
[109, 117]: 10.44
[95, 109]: 9.047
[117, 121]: 9.666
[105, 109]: 10.85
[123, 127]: 9.794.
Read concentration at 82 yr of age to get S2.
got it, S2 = 11.02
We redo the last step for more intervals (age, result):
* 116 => 10.44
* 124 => 9.794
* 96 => 9.047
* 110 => 11.46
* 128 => 11.34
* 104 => 11.14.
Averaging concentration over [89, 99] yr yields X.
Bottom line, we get 9.12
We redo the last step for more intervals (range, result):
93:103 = 9.75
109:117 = 10.9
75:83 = 12.8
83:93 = 9.36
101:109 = 11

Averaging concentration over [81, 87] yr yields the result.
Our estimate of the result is 10.5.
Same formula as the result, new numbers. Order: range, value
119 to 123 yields 9.57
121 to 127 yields 9.91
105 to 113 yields 11.2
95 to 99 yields 9.51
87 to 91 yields 8.89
